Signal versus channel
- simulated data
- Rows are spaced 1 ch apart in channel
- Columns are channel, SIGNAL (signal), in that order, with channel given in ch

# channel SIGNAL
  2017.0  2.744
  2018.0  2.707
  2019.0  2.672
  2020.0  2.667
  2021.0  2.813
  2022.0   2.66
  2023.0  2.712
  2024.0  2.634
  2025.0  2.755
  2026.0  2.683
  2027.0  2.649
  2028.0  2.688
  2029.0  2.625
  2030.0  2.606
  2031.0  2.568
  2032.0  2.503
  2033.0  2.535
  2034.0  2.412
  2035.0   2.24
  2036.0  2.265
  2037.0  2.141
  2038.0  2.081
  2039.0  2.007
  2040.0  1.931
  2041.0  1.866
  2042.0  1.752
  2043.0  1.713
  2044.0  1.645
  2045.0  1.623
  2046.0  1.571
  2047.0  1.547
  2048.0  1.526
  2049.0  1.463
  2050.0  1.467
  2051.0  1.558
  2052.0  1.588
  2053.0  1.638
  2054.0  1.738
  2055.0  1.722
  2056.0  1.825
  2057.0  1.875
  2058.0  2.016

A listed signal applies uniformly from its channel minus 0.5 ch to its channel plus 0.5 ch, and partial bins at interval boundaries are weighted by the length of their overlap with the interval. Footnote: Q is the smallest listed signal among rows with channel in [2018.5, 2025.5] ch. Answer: 2.634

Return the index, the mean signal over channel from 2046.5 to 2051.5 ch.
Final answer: 1.51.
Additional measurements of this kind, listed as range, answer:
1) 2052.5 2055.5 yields 1.7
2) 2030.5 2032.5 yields 2.54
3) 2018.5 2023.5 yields 2.7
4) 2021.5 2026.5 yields 2.69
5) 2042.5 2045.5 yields 1.66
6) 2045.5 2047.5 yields 1.56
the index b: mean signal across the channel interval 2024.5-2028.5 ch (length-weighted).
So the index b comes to 2.69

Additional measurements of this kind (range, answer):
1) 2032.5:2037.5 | 2.32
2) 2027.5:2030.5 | 2.64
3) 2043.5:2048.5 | 1.58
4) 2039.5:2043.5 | 1.82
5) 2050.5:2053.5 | 1.59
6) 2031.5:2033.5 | 2.52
